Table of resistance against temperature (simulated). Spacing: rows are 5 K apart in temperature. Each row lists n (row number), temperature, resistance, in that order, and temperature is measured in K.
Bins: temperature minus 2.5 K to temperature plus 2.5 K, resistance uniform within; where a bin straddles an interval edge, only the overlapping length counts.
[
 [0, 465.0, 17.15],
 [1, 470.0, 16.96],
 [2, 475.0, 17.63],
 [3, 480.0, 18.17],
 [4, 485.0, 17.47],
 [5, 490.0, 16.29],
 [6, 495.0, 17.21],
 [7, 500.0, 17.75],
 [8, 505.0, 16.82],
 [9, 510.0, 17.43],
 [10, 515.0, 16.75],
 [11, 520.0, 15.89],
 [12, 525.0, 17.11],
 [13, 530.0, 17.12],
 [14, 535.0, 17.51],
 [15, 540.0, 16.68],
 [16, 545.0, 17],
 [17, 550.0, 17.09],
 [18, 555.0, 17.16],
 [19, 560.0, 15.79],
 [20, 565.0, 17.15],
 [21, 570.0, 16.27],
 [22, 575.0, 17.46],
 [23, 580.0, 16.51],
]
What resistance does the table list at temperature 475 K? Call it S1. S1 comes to 17.63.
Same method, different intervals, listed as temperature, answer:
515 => 16.75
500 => 17.75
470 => 16.96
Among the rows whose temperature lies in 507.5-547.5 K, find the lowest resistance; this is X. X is 15.89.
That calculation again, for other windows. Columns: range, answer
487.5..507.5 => 16.29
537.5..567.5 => 15.79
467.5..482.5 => 16.96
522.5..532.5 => 17.11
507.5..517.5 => 16.75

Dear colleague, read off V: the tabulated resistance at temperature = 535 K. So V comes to 17.51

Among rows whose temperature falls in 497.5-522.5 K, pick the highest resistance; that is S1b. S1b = 17.75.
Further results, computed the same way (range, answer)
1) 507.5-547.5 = 17.51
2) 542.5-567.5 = 17.16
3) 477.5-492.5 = 18.17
